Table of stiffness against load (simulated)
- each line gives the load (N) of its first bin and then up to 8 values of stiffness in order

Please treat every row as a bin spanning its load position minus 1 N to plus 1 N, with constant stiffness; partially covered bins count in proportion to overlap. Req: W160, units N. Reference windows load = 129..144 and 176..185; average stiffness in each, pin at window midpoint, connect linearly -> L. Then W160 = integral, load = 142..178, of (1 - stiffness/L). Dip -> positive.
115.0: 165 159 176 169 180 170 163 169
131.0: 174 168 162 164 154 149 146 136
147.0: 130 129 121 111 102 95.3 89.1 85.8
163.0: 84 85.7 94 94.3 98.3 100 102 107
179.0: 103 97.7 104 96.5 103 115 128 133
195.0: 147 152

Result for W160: 6.4 N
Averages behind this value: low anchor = 160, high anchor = 102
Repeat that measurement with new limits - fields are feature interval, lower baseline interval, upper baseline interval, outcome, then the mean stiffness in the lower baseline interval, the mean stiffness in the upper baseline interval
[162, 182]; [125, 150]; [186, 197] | 5.90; 154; 128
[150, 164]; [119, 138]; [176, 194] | 4.14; 169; 110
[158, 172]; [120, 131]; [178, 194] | 4.34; 171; 110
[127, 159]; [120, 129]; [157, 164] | -2.89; 170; 87.6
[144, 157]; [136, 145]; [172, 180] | 1.75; 151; 103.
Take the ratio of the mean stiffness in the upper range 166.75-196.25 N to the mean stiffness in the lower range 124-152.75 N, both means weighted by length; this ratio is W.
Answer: 0.72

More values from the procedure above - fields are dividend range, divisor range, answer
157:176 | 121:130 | 0.54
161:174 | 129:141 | 0.56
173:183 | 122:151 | 0.66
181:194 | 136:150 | 0.78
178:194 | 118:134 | 0.64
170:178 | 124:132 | 0.60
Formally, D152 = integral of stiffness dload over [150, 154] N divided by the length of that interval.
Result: 116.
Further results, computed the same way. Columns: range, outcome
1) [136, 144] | 153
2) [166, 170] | 94.2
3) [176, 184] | 103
